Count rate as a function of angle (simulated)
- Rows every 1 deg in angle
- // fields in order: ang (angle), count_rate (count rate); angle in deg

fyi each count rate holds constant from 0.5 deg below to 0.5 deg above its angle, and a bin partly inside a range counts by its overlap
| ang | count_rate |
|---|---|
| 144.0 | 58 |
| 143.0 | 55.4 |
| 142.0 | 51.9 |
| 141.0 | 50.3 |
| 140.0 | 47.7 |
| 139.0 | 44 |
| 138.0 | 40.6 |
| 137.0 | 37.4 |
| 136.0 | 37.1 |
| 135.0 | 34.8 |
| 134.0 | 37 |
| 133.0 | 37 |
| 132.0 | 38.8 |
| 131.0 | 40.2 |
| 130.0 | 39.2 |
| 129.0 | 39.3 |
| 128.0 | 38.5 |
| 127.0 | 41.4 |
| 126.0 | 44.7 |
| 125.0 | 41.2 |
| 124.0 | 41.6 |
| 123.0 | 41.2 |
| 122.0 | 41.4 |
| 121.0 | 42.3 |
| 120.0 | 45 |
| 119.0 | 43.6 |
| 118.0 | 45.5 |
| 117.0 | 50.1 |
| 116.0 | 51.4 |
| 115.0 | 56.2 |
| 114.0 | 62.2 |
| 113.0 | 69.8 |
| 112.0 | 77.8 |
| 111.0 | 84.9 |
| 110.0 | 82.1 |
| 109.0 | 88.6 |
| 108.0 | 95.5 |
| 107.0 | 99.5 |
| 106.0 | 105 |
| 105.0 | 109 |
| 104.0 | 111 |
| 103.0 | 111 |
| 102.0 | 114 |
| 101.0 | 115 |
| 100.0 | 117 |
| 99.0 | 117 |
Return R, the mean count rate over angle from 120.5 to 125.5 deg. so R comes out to 41.5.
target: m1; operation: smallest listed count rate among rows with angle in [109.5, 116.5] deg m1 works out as 51.4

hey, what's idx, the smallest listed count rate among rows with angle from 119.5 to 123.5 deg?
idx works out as 41.2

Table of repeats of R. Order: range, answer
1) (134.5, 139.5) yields 38.8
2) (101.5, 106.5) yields 110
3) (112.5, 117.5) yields 57.9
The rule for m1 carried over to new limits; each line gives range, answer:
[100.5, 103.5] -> 111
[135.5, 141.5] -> 37.1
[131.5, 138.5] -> 34.8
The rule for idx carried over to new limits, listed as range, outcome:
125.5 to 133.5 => 37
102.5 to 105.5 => 109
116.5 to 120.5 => 43.6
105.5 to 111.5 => 82.1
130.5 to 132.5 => 38.8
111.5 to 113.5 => 69.8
